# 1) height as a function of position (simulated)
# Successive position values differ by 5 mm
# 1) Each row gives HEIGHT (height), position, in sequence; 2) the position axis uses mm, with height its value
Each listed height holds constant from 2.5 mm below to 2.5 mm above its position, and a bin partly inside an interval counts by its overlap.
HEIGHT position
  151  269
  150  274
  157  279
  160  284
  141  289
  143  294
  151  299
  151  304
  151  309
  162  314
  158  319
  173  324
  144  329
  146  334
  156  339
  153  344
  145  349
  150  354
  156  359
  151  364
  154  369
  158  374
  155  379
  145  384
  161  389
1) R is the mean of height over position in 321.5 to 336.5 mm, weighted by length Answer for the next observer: 154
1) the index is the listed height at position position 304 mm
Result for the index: 151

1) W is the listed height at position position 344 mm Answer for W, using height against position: 153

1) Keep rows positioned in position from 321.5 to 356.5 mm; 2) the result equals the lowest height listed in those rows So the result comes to 144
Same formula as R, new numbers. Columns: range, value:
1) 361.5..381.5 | 154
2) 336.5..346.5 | 154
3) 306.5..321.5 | 157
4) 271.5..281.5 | 154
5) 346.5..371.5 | 151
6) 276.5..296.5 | 150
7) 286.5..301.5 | 145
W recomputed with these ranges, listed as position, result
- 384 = 145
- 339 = 156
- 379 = 155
